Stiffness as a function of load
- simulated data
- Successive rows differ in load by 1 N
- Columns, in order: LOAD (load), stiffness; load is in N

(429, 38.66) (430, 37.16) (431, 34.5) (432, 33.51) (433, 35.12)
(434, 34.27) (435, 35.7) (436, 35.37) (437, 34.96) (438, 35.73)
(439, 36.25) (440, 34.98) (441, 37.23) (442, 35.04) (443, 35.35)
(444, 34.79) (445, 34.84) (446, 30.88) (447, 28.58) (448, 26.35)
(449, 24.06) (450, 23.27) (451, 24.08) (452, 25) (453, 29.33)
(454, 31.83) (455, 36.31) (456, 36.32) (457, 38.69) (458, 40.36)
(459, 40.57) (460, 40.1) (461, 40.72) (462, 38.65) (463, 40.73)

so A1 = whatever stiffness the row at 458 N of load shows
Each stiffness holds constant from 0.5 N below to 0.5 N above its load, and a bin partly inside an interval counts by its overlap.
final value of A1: 40.36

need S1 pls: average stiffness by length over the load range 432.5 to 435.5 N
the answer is 35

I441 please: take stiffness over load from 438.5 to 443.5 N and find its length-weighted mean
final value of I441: 35.8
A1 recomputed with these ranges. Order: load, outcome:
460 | 40.1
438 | 35.73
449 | 24.06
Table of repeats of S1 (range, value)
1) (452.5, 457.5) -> 34.5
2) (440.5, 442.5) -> 36.1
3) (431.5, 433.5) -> 34.3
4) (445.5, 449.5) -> 27.5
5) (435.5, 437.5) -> 35.2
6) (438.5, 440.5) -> 35.6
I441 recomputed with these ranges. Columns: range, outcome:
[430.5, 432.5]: 34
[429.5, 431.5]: 35.8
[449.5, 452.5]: 24.1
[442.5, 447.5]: 32.9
